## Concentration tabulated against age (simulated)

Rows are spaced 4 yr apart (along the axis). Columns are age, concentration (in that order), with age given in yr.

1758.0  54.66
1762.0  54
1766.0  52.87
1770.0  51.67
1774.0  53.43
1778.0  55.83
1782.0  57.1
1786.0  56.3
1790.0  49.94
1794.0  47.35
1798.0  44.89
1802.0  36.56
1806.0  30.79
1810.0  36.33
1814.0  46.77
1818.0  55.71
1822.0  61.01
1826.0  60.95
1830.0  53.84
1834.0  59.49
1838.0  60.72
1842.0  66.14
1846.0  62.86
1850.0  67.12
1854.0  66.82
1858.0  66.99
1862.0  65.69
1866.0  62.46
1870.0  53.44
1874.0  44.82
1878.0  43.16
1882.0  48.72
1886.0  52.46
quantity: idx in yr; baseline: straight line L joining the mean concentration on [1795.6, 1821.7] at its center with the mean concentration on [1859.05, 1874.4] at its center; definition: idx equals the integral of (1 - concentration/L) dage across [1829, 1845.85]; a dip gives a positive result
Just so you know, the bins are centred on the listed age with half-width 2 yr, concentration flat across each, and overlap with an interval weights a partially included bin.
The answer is -3.29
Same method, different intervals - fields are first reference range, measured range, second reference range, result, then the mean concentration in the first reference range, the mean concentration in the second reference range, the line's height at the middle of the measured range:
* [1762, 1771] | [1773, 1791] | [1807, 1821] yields -1.51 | 52.7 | 46.2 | 50.6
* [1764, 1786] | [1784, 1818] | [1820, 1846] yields 7.58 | 54.4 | 60.6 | 57.1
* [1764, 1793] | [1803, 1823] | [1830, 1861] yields 4.78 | 53.7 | 63.7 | 58.8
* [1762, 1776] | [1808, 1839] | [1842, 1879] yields 1.67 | 52.8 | 60.1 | 57.1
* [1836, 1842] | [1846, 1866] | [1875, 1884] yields -3.77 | 62.5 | 45.8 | 55.5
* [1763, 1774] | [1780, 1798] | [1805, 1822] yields -0.91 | 52.6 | 45.3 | 49.3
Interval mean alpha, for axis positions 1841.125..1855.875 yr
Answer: 65.7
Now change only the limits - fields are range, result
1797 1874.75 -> 55.5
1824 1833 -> 57.6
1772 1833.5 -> 50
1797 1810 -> 36.7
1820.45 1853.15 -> 61.7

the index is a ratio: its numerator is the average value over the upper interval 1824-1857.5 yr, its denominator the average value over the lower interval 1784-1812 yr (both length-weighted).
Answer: 1.4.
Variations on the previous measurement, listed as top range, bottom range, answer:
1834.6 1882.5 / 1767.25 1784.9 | 1.09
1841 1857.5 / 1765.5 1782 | 1.22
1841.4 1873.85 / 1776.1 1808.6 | 1.33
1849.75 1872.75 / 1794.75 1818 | 1.54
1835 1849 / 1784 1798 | 1.26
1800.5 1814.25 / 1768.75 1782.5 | 0.67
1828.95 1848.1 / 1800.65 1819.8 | 1.48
